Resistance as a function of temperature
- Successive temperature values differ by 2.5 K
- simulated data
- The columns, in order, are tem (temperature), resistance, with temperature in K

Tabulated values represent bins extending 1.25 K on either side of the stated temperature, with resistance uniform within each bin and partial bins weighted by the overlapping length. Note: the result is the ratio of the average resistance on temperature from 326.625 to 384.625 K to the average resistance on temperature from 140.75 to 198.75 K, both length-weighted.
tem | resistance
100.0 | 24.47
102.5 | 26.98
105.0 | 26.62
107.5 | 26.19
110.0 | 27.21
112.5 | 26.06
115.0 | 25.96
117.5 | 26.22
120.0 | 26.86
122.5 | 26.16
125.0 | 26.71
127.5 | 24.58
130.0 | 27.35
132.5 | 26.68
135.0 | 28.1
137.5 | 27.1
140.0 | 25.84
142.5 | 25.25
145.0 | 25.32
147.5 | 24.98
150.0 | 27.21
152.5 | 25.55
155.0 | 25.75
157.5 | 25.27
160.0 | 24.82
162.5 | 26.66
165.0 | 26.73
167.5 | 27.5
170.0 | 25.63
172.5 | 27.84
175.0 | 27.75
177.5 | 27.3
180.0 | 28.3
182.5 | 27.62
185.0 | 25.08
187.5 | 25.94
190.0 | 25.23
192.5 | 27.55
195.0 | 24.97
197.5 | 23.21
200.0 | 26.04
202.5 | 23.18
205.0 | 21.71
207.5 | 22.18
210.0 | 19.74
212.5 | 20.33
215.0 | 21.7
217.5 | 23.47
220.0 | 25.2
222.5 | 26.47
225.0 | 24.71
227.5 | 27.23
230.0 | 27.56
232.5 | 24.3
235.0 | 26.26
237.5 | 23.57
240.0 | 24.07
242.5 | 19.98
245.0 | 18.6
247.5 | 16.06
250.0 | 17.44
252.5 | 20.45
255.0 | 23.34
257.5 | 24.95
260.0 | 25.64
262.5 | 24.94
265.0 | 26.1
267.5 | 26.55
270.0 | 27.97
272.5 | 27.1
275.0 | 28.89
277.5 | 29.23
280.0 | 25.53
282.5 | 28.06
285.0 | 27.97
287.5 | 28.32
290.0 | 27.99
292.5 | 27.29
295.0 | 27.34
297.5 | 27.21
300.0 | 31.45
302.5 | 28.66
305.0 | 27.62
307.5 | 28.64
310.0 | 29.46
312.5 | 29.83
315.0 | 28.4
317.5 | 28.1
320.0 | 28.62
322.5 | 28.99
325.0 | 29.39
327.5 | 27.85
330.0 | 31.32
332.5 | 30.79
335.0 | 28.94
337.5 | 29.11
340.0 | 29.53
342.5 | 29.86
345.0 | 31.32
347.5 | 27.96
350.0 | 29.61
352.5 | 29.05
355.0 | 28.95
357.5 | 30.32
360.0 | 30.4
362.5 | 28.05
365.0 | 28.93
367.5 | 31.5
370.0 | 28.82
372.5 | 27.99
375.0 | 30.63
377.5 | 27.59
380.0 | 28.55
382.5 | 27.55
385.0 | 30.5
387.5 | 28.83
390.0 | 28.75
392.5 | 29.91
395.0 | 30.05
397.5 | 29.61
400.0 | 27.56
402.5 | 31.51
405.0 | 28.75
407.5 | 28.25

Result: 1.1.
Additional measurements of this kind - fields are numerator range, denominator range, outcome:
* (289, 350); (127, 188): 1.10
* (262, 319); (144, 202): 1.07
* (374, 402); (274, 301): 1.04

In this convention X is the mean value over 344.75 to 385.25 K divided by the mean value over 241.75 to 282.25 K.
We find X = 1.21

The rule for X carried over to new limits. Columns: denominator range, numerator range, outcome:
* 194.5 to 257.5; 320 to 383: 1.28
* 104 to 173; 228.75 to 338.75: 1.01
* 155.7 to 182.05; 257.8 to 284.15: 1.01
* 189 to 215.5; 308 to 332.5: 1.25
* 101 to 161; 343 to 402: 1.12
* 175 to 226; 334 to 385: 1.19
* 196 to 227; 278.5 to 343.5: 1.23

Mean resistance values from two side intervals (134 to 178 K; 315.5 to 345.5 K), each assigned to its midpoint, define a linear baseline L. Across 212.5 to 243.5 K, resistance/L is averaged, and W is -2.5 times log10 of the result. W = 0.13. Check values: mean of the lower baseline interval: 26.3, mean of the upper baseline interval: 29.4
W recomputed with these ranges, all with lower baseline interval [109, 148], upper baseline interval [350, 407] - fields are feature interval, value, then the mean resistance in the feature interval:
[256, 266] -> 0.10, 25.3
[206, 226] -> 0.19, 22.9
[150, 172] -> 0.02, 26.1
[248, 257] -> 0.33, 20.4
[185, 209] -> 0.11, 24.4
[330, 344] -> -0.04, 29.8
